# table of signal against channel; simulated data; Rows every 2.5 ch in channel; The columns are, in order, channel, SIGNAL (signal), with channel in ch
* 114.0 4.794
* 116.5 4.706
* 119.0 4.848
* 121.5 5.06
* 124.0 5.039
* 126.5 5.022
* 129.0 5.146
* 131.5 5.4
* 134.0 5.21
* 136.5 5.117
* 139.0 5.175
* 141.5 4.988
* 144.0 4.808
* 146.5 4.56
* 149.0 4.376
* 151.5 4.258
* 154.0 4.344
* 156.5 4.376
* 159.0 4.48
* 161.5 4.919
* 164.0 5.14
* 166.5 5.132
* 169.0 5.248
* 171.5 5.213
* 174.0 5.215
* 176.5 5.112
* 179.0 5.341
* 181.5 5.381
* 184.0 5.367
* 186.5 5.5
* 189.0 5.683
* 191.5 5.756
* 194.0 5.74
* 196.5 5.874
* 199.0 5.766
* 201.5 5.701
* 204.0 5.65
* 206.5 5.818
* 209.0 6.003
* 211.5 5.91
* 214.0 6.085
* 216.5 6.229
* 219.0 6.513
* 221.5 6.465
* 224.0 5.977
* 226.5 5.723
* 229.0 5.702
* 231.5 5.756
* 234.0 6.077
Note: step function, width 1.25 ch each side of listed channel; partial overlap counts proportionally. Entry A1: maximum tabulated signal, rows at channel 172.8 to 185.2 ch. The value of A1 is 5.381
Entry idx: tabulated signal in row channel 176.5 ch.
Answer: 5.112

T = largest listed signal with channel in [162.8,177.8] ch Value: 5.248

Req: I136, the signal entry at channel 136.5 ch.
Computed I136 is 5.117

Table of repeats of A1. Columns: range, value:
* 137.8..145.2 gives 5.175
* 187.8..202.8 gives 5.874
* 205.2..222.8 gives 6.513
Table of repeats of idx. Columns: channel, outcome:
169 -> 5.248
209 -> 6.003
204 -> 5.65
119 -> 4.848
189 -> 5.683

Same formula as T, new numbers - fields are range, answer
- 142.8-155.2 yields 4.808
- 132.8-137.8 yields 5.21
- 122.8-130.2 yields 5.146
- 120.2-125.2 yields 5.06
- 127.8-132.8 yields 5.4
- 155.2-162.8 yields 4.919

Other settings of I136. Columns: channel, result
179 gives 5.341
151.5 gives 4.258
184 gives 5.367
